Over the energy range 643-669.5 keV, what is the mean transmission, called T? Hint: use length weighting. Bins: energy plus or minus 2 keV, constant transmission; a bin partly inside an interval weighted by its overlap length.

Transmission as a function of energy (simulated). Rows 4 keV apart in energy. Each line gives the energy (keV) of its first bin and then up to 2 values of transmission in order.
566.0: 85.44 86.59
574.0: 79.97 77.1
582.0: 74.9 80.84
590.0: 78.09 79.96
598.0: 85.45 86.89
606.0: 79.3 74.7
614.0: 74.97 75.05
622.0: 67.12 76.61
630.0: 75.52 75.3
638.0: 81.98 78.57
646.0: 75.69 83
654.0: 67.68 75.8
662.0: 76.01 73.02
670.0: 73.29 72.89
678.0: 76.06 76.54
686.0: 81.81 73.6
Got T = 75.2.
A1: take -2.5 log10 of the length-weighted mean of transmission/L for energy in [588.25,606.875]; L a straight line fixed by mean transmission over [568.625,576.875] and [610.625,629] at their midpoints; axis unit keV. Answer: -0.060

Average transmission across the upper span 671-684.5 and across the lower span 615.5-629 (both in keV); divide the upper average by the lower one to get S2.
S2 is 1.03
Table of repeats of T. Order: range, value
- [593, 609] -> 82.6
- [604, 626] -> 74.4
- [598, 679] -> 76.2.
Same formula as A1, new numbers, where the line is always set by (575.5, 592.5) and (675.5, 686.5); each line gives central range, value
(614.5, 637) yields 0.05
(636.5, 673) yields 0.02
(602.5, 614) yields 0.00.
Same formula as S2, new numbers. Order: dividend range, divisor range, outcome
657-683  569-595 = 0.94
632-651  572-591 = 1.01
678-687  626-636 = 1.03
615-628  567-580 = 0.90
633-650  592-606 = 0.94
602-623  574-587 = 0.97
